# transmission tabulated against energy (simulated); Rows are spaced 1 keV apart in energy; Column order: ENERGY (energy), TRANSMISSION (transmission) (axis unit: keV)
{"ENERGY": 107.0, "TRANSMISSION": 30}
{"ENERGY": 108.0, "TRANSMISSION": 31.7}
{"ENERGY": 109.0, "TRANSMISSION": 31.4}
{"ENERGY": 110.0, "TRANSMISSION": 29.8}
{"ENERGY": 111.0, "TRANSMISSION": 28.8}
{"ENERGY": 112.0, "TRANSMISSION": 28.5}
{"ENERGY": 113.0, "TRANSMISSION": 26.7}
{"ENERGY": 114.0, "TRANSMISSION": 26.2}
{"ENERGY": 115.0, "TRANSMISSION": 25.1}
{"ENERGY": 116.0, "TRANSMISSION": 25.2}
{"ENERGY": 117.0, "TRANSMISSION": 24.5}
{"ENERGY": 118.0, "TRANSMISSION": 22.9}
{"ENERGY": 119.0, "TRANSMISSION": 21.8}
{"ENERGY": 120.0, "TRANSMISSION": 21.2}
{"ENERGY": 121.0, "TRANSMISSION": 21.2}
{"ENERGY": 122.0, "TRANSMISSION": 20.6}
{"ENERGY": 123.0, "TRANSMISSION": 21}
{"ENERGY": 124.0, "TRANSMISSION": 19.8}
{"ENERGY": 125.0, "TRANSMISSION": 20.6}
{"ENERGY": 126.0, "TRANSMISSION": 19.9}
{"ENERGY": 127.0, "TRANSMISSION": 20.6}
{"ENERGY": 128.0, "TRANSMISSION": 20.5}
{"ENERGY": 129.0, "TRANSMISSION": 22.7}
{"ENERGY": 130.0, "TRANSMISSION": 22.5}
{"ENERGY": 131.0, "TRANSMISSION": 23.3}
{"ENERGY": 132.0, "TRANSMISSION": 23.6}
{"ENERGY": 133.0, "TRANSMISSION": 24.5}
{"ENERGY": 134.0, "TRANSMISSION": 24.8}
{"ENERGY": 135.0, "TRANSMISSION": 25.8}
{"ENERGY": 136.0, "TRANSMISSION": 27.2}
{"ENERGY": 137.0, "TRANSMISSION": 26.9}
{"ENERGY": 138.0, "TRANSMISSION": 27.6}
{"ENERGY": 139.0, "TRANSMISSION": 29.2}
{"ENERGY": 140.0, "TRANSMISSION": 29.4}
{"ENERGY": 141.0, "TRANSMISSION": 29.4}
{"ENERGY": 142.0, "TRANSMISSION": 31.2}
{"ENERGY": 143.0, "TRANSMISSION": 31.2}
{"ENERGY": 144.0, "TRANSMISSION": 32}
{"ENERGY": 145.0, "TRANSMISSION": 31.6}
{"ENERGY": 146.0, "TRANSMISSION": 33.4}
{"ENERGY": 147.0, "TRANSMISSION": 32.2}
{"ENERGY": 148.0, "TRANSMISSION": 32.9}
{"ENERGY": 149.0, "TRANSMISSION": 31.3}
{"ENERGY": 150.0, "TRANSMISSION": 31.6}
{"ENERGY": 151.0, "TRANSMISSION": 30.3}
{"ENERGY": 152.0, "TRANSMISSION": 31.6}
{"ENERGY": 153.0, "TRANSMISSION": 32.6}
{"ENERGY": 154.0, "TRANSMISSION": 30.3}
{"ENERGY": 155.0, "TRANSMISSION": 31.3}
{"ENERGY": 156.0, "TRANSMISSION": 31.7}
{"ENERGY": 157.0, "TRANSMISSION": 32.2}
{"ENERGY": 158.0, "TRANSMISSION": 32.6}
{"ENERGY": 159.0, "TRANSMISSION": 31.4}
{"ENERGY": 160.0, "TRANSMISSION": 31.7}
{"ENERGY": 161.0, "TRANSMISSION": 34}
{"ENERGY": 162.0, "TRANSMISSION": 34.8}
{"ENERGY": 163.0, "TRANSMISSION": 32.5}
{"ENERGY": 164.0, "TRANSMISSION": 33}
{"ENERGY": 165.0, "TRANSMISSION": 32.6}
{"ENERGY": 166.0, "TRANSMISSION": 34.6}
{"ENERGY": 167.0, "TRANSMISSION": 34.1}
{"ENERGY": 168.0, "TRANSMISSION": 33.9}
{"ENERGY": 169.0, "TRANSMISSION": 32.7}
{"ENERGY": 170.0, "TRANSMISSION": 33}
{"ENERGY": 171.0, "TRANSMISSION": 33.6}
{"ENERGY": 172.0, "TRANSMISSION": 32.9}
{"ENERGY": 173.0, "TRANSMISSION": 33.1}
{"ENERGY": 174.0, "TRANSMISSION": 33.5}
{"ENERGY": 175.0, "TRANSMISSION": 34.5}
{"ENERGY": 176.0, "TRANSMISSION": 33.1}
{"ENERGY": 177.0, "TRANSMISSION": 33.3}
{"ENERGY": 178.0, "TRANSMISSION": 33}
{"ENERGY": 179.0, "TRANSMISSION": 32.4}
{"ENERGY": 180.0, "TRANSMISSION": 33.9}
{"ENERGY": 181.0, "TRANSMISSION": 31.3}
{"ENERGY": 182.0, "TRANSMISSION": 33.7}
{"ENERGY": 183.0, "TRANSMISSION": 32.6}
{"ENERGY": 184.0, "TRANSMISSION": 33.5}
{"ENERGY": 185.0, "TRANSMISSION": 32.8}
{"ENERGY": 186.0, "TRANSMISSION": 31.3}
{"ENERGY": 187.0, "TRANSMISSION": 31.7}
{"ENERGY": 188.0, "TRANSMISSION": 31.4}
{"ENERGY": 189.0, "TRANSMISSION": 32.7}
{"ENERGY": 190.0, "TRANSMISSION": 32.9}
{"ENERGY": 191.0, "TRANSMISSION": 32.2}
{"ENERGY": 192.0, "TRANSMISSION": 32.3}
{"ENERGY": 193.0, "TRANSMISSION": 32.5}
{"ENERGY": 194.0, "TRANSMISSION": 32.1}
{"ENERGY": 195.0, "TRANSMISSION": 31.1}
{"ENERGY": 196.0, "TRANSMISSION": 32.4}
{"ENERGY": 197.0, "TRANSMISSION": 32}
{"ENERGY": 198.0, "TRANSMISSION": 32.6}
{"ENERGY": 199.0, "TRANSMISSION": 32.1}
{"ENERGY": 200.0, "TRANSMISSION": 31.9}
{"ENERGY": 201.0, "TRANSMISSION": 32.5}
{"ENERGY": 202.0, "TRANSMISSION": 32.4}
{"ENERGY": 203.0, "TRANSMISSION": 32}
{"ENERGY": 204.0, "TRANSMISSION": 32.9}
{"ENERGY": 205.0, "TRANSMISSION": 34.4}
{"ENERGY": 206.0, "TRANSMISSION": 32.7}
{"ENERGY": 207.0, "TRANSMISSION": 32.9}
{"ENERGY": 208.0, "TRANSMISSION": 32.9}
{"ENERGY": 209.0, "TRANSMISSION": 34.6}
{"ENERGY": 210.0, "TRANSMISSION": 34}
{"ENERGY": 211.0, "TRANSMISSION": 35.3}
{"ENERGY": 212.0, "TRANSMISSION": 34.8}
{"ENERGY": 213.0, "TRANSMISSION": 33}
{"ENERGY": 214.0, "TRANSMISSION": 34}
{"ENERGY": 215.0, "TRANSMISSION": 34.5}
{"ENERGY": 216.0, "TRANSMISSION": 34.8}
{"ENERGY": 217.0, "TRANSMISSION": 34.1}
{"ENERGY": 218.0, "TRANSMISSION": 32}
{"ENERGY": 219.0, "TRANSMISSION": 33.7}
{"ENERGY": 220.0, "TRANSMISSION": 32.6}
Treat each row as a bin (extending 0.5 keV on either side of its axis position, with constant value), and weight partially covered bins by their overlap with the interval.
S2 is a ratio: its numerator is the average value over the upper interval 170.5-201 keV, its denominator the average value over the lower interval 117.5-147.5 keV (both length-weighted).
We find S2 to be 1.29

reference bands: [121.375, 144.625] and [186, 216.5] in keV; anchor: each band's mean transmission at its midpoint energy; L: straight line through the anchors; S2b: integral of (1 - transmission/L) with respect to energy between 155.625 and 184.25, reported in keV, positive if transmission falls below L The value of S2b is -3.8 keV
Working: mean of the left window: 25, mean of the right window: 32.9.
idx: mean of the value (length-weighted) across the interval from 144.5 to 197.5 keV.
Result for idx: 32.6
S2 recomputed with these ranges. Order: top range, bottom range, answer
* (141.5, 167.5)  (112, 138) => 1.38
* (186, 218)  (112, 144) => 1.34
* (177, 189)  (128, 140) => 1.29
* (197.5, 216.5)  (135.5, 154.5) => 1.09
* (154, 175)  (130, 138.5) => 1.30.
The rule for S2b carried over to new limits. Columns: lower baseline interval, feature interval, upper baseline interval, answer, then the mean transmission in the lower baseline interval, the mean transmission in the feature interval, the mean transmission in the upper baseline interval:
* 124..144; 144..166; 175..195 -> -3.0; 25.3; 32.2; 32.6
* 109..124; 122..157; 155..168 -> 1.9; 24.6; 27.5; 32.9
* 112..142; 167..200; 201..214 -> -2.2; 24.2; 32.7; 33.5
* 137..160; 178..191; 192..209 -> -0.2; 31.1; 32.5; 32.5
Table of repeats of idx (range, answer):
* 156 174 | 33.1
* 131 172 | 30.9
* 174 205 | 32.5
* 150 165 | 32.1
